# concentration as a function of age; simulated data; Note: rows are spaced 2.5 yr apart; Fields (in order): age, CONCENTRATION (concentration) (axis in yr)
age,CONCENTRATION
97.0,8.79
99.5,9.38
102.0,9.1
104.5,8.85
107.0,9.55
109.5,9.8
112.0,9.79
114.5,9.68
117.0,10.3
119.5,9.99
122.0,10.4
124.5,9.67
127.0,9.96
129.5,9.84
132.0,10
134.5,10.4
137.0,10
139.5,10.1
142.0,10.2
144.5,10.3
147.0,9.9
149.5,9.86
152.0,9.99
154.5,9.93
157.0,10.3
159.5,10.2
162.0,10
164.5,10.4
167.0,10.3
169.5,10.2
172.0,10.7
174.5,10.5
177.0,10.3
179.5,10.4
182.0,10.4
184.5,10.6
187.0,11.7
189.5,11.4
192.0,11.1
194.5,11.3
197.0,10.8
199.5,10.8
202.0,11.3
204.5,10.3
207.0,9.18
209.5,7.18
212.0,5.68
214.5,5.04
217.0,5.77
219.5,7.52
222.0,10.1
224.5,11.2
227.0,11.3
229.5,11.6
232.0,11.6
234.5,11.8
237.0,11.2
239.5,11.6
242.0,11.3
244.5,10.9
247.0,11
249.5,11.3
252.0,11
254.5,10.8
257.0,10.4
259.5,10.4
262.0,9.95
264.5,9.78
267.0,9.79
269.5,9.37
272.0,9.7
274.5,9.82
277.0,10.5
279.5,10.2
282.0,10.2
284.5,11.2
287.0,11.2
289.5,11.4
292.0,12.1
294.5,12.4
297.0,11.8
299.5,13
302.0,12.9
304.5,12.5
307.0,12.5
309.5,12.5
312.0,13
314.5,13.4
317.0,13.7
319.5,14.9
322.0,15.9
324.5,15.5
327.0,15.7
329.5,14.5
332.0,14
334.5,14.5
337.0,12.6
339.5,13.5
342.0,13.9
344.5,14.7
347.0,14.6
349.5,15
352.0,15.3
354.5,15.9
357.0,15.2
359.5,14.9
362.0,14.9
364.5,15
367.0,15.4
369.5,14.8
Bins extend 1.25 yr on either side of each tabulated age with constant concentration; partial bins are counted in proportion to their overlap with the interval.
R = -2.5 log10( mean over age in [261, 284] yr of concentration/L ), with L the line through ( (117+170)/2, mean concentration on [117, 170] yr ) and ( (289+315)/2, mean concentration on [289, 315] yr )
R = 0.207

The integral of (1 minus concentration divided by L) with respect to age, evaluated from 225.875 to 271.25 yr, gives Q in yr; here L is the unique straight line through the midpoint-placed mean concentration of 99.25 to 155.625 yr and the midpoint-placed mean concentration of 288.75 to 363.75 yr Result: 5.5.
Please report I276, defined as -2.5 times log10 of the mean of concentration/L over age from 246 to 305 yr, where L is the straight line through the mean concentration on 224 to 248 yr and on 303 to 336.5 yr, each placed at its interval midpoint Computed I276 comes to 0.16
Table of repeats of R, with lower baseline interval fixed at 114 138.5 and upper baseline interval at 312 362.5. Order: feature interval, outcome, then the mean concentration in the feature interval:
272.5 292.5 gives 0.241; 10.7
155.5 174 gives 0.058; 10.3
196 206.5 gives 0.094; 10.7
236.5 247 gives 0.119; 11.2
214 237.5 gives 0.237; 9.81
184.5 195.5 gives 0.011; 11.3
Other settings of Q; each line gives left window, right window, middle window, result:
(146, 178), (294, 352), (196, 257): 8.67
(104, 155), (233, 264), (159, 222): 4.32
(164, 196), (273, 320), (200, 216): 4.09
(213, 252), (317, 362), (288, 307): 0.96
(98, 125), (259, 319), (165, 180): -0.17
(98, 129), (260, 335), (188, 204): -0.38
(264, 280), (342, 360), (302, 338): -2.57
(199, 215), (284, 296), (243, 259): -1.05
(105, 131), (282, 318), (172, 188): 0.10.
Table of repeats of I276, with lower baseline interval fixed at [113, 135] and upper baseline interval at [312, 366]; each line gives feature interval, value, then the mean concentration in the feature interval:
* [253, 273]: 0.28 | 10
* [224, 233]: 0.07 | 11.4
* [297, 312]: 0.10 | 12.6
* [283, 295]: 0.17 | 11.6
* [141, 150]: 0.04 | 10.1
